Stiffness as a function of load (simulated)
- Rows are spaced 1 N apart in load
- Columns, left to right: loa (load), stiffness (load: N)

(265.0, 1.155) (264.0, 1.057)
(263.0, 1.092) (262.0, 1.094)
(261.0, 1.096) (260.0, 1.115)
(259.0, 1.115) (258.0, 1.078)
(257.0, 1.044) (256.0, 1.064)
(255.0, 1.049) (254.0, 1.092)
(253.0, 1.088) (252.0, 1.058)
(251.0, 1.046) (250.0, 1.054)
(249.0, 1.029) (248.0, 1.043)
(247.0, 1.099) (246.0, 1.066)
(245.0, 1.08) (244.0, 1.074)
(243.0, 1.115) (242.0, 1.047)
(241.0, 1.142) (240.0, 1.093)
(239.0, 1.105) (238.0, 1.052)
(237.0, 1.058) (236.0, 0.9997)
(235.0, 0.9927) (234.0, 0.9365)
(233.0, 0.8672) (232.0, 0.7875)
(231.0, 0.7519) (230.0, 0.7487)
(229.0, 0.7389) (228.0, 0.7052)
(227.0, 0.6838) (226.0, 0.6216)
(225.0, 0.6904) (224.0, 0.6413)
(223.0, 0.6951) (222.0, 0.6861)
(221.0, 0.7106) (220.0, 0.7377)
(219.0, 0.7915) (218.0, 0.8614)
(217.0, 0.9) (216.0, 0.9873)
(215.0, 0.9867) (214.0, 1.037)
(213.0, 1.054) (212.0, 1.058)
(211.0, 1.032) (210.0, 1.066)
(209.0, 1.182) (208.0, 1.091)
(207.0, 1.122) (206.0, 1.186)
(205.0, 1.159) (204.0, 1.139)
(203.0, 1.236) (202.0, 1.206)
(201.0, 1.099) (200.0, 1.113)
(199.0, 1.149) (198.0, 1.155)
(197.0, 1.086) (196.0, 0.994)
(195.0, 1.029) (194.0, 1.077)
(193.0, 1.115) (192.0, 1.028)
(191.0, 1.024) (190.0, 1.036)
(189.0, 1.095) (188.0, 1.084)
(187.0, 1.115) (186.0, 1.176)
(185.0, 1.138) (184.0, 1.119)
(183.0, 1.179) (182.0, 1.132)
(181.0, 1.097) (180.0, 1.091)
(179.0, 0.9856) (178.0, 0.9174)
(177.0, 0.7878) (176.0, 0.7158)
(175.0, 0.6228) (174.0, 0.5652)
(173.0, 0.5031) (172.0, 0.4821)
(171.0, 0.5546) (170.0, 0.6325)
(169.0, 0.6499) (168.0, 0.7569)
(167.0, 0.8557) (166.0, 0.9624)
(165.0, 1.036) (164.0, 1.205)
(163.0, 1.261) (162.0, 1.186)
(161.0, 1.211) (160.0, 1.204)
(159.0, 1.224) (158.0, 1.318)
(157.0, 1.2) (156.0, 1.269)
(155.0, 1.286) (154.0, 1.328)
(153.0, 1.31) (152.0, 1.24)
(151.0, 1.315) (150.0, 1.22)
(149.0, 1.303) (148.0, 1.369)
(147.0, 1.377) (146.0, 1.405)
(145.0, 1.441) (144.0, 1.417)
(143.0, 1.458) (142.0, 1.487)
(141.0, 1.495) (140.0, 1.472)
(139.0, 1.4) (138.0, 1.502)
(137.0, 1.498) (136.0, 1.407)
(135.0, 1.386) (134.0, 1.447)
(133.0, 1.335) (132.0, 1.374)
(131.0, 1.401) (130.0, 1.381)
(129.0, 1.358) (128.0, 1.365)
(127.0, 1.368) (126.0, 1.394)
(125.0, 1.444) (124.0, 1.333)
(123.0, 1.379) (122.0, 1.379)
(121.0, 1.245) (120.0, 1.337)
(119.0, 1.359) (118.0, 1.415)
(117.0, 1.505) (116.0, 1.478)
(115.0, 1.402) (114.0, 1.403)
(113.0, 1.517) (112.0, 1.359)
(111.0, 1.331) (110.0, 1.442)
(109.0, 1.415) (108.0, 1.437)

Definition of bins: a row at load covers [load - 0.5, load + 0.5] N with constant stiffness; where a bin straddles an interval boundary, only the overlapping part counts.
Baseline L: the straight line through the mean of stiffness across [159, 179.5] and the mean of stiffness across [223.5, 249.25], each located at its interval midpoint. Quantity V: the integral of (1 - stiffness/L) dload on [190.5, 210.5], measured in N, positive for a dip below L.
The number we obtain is -4.89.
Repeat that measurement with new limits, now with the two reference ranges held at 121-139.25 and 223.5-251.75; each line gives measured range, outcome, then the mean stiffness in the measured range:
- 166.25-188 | 5.88 N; 0.867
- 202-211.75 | -0.61 N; 1.14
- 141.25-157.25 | -0.37 N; 1.34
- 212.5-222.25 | 1.39 N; 0.88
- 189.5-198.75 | 0.49 N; 1.06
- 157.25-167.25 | 0.82 N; 1.15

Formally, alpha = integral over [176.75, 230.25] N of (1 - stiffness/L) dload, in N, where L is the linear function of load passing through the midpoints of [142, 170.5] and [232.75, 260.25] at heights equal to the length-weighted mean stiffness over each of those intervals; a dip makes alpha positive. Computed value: 6.3 N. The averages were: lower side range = 1.2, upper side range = 1.06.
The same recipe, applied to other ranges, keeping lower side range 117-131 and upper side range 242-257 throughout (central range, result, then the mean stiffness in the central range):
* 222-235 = 4.31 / 0.747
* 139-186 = 6.43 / 1.11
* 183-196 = 1.36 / 1.09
